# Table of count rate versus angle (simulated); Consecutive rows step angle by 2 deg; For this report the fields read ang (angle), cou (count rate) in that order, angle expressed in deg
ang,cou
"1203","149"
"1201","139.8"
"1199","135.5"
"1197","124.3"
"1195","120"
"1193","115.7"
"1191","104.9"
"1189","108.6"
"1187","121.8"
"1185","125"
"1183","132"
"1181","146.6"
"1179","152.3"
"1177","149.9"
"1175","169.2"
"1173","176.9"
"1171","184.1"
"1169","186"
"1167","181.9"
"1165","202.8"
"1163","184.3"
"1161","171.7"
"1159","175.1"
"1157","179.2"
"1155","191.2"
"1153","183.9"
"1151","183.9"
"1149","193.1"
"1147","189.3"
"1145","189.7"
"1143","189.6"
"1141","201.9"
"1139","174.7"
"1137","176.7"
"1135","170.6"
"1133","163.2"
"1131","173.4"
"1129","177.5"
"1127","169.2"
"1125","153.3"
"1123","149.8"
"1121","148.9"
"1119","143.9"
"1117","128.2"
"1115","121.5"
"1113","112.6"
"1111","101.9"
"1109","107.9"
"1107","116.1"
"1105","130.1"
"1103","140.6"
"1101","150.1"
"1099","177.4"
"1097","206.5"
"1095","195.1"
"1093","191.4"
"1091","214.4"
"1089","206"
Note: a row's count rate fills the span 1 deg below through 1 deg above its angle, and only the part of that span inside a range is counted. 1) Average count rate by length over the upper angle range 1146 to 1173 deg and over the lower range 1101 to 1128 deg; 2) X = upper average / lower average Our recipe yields 1.39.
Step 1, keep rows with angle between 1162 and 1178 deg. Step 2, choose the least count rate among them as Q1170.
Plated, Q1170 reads 149.9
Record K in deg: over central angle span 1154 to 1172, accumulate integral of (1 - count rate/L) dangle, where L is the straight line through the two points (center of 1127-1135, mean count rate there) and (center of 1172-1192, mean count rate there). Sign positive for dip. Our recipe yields -4.0 deg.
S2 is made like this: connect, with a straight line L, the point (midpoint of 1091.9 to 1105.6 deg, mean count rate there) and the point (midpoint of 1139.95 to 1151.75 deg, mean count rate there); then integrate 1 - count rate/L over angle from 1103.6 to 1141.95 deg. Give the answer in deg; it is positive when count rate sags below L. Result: 7.15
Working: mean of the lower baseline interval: 172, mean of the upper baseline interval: 191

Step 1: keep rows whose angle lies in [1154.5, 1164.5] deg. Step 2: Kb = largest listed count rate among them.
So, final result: 191.2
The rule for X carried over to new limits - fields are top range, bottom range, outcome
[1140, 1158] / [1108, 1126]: 1.46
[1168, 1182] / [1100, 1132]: 1.20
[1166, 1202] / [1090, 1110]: 0.88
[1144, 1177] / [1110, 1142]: 1.19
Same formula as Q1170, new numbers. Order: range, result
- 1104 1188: 101.9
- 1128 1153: 163.2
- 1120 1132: 148.9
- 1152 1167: 171.7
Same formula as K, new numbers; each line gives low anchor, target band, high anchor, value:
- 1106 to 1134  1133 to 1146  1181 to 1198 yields -4.6 deg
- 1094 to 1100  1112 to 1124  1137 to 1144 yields 3.5 deg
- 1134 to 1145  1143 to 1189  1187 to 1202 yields -5.0 deg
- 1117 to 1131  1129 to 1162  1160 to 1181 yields -3.4 deg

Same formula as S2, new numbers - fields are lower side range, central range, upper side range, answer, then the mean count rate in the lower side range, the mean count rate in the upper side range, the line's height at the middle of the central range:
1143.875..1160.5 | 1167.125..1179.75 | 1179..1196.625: -1.9 deg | 185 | 124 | 149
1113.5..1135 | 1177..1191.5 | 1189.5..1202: -0.2 deg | 153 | 123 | 128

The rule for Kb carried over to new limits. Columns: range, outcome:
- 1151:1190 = 202.8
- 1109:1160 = 201.9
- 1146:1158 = 193.1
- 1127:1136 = 177.5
